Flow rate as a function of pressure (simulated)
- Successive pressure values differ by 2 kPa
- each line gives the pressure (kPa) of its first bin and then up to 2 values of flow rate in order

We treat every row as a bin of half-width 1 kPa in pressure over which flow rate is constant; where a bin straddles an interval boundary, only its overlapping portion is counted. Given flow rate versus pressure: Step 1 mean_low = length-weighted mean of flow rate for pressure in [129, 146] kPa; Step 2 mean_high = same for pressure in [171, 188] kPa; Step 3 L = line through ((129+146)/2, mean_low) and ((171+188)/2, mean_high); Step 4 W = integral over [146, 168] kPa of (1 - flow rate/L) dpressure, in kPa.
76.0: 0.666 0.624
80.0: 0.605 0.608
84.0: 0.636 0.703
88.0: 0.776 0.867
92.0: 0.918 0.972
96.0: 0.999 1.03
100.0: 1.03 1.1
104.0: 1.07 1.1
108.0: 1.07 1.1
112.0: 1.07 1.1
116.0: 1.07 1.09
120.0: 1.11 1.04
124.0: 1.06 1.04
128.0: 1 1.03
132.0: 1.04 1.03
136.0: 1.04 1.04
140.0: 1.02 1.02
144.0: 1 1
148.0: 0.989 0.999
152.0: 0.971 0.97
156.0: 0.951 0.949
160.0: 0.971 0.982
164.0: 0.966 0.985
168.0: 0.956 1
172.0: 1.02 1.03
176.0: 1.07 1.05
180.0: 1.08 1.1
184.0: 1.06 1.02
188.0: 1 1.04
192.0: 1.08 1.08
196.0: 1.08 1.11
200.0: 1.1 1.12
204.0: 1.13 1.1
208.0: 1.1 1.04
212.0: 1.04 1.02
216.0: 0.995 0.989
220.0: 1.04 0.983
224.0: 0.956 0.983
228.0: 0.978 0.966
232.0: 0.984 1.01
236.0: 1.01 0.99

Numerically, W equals 1.3 kPa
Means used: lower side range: 1.03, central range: 0.974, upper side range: 1.05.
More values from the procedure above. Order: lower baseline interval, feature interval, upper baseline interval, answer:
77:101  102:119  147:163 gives -4.31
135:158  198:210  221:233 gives -1.50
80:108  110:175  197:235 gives -4.36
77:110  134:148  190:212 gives -0.60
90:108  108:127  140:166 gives -1.27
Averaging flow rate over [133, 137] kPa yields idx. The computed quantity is 1.04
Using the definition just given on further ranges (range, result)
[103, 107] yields 1.08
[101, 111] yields 1.09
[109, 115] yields 1.09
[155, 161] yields 0.957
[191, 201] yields 1.09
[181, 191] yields 1.04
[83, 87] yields 0.669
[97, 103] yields 1.05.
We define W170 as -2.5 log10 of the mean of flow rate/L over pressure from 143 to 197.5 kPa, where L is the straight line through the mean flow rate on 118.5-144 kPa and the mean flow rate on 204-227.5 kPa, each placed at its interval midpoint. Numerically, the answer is 0.02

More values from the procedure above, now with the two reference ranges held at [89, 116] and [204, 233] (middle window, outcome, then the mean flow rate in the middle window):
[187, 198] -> -0.04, 1.06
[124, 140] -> 0.00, 1.03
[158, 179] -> 0.03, 1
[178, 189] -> -0.03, 1.05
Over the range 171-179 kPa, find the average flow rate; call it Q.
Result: 1.04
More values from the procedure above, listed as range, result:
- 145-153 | 0.99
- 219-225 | 0.993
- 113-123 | 1.08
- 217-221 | 1.01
